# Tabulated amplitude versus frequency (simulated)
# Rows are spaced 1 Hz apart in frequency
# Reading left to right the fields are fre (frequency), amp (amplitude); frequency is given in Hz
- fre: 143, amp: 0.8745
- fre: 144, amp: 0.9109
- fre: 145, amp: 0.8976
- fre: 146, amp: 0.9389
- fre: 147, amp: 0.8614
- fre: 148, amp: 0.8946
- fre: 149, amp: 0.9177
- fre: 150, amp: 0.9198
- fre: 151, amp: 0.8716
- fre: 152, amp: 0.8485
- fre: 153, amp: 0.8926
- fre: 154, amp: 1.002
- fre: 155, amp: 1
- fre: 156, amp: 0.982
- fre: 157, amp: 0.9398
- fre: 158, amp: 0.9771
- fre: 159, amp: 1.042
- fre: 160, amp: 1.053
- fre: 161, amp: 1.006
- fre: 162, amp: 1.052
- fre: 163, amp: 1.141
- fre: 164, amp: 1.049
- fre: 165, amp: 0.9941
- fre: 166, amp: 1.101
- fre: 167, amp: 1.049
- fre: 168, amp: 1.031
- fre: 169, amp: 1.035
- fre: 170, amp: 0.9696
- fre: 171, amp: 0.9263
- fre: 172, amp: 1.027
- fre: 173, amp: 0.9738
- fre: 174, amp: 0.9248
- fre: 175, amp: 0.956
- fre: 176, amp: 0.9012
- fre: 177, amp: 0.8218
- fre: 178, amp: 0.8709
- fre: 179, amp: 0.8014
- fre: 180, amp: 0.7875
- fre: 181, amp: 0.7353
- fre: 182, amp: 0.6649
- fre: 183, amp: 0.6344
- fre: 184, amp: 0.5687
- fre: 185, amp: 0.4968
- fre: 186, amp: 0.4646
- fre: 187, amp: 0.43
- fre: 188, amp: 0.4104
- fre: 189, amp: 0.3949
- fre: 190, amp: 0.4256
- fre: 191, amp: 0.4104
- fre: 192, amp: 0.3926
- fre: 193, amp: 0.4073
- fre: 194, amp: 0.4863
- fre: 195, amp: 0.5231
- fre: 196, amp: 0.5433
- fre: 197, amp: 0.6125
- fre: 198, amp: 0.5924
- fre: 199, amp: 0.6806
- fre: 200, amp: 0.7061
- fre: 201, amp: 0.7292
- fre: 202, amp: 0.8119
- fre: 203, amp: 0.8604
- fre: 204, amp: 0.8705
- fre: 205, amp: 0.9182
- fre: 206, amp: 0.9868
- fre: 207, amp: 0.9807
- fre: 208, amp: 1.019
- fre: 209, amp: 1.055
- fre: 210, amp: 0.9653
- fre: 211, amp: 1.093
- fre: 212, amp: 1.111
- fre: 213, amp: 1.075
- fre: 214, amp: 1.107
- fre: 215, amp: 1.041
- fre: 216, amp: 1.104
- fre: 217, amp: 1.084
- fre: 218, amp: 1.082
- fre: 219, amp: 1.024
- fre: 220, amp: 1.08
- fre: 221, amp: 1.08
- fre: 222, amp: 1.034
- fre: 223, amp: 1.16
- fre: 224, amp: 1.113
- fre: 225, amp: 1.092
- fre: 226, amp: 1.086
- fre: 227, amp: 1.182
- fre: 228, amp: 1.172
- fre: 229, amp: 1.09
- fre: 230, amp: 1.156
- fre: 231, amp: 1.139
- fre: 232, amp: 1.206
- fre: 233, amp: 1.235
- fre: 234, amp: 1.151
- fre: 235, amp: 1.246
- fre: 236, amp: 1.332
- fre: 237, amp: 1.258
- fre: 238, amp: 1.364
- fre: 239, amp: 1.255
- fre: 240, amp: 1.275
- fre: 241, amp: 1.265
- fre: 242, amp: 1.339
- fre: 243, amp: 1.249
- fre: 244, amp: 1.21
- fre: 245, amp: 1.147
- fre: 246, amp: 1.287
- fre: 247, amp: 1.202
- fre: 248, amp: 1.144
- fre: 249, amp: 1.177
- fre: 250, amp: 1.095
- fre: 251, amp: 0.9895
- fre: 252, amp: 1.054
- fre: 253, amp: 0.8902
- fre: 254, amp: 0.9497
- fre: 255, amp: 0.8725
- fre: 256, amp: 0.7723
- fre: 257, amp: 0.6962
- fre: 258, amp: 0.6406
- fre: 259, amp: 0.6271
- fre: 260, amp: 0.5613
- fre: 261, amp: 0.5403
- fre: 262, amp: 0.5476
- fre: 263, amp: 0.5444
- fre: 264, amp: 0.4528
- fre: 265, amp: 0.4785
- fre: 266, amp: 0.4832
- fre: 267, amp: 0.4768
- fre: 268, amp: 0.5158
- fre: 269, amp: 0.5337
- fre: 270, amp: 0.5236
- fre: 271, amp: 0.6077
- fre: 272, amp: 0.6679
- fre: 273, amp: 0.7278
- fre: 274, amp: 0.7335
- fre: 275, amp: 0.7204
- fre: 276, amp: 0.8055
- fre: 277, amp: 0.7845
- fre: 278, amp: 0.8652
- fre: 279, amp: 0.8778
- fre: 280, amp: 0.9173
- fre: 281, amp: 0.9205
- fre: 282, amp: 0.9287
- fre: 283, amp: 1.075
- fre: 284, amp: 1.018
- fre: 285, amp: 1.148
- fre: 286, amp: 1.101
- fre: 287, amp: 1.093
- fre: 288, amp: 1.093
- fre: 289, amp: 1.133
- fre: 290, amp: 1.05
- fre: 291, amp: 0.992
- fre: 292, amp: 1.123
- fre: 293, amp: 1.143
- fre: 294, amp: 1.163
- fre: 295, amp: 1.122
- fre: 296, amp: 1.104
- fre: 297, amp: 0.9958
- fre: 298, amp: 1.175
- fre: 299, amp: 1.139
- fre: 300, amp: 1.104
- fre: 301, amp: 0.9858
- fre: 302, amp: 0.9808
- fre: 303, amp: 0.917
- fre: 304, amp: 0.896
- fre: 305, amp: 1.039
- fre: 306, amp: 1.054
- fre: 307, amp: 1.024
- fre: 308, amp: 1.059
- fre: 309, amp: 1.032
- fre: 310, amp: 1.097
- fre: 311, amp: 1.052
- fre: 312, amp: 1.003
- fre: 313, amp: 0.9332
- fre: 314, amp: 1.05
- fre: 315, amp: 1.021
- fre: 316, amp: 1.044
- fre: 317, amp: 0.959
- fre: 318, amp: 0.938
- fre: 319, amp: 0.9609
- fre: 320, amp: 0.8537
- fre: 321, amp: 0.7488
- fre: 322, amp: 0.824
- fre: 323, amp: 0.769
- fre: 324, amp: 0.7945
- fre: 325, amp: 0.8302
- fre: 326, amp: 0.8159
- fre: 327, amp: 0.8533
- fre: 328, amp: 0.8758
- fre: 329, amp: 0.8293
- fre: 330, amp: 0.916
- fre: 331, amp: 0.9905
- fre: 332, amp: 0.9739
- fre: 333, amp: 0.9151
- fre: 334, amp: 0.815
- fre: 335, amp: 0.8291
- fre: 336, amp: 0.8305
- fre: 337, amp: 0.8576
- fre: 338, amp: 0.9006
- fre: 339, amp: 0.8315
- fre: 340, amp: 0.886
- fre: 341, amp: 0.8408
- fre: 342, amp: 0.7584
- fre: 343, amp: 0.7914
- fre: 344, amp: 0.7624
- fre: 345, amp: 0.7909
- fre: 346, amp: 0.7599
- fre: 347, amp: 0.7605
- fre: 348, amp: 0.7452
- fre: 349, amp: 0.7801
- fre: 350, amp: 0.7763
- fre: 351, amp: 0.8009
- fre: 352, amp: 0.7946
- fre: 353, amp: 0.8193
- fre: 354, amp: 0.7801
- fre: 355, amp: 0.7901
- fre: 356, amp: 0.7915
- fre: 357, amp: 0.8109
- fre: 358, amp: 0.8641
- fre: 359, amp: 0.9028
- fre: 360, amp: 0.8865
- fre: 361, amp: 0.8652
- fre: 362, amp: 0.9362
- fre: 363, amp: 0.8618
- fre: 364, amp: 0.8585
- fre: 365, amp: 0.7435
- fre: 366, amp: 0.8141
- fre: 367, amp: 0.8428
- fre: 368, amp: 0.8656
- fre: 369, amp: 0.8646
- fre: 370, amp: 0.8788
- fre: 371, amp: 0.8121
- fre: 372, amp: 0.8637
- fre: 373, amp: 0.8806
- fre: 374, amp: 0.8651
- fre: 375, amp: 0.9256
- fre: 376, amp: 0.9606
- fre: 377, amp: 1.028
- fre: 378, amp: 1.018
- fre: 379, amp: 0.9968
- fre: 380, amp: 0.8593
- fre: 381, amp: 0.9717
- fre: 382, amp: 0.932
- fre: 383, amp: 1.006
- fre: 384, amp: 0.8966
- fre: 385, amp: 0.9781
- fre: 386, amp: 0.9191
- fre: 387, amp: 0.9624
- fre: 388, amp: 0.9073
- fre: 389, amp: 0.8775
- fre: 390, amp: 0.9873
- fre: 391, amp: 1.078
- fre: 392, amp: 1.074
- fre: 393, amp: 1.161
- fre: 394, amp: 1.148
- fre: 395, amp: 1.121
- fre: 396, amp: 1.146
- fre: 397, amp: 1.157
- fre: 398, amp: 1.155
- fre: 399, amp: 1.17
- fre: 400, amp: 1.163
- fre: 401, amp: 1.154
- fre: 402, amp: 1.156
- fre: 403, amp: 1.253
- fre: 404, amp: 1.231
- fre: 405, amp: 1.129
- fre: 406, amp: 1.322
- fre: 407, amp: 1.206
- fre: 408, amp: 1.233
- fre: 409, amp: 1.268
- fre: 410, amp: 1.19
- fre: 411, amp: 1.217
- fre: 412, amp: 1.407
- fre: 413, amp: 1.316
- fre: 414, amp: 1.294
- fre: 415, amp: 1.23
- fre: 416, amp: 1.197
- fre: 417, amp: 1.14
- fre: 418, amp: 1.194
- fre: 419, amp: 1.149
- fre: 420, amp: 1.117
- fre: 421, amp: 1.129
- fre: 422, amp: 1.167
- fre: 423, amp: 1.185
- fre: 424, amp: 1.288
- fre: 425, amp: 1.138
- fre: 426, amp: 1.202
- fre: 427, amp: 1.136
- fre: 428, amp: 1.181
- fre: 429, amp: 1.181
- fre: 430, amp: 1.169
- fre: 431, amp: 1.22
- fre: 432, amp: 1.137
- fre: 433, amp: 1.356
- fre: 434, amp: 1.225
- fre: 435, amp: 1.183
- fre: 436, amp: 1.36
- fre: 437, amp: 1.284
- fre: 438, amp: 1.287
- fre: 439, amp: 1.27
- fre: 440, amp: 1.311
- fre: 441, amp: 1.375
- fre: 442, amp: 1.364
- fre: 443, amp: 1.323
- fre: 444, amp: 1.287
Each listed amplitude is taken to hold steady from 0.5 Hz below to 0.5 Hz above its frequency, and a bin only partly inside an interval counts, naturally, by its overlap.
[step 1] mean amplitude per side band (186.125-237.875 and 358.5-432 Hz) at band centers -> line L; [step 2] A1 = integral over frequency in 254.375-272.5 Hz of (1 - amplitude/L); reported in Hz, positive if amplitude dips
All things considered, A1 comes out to 7.0 Hz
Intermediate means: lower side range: 0.917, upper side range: 1.07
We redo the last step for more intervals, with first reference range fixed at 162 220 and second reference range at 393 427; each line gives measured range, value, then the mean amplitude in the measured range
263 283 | 5.71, 0.692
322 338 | 3.05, 0.86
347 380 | 7.78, 0.856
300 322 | 1.00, 0.982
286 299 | -1.33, 1.1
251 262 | 2.06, 0.761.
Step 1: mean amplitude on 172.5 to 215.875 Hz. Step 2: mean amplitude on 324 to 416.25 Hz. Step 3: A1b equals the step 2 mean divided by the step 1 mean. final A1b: 1.3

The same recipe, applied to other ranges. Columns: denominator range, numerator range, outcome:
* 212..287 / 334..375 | 0.86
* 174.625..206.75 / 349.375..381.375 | 1.32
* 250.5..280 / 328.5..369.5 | 1.21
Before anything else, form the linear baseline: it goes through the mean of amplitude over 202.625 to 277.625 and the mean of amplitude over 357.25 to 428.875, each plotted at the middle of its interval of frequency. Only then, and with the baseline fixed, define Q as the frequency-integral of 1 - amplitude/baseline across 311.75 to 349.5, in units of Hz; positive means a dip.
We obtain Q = 5.8 Hz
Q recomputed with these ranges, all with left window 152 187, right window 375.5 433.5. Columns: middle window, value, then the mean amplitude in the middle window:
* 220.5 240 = -4.4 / 1.18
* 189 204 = 5.5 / 0.588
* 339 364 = 6.1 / 0.816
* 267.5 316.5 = 2.9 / 0.961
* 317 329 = 2.3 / 0.847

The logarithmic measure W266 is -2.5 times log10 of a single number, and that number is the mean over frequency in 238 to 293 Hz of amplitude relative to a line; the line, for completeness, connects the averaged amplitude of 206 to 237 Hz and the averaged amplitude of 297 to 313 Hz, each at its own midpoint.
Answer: 0.19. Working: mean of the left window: 1.11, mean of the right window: 1.03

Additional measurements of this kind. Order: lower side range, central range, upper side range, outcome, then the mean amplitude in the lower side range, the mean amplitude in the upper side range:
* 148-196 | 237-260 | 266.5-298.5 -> -0.20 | 0.813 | 0.91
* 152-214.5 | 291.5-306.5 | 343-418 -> -0.15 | 0.83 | 0.988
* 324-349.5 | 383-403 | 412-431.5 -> 0.01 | 0.837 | 1.2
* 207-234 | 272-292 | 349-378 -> 0.05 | 1.1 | 0.855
